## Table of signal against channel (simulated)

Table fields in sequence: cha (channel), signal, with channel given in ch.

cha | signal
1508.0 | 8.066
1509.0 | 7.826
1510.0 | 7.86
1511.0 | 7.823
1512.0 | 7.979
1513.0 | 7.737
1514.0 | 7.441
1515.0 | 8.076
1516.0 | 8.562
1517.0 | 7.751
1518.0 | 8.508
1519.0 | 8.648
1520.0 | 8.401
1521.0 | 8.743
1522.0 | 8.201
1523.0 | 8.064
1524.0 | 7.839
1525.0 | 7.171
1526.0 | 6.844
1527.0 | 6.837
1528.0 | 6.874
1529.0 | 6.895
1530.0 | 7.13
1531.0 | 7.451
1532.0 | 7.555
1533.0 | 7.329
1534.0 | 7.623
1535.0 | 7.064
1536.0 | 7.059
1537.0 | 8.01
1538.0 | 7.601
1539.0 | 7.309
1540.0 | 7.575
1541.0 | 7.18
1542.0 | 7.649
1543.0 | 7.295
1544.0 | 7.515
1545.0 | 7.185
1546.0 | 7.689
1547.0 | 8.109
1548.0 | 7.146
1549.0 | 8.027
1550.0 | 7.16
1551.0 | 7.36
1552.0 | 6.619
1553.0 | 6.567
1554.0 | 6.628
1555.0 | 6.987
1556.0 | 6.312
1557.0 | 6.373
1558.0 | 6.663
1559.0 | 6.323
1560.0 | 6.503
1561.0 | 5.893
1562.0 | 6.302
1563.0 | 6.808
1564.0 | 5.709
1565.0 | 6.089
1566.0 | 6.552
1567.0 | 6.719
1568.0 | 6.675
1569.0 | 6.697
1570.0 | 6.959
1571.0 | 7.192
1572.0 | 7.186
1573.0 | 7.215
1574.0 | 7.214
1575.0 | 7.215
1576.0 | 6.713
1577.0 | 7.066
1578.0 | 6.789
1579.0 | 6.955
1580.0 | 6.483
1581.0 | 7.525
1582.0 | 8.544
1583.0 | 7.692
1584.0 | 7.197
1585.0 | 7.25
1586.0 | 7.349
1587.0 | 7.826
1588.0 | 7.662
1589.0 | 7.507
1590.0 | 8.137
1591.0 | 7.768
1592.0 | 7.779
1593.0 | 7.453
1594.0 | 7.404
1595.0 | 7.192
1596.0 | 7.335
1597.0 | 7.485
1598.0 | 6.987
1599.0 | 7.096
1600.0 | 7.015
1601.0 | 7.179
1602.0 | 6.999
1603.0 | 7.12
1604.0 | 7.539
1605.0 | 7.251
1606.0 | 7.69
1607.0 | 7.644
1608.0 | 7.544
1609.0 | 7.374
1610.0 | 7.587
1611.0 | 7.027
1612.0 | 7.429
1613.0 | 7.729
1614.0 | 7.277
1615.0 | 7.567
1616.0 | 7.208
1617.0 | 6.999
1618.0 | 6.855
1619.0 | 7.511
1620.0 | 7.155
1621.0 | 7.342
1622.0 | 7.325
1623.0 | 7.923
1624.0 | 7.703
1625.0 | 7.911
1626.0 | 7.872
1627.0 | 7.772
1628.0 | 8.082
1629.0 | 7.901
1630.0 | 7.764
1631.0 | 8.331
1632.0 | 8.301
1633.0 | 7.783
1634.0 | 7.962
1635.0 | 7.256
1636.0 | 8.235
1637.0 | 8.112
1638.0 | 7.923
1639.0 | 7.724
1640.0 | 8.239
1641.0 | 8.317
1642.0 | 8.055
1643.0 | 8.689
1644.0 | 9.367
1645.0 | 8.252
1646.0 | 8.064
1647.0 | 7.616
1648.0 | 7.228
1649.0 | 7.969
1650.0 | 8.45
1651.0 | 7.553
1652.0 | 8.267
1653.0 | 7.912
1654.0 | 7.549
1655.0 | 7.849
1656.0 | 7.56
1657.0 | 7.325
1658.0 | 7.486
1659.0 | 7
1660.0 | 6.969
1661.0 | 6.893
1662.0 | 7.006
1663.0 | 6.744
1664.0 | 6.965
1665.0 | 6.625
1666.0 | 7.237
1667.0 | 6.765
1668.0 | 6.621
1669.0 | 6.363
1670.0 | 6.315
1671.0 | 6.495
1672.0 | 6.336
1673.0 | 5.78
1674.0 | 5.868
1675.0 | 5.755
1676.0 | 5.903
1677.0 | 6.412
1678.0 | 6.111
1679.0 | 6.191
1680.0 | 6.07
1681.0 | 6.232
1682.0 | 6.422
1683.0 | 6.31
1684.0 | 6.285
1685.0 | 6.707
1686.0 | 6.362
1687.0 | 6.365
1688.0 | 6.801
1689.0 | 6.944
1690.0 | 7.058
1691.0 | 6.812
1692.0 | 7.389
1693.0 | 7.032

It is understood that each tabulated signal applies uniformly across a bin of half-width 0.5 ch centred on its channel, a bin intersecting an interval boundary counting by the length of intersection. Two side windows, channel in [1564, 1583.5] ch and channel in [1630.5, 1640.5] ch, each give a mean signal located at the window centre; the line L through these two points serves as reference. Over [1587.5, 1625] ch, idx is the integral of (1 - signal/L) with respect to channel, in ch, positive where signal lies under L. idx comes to 0.5 ch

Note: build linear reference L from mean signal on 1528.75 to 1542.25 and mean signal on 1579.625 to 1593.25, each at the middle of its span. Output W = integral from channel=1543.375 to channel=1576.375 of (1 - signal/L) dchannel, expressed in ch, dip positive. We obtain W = 2.8 ch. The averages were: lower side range 7.39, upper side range 7.6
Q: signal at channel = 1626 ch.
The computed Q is 7.872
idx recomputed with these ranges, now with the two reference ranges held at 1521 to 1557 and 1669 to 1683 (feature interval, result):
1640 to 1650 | -2.8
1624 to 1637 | -2.8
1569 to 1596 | -1.5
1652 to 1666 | -2.1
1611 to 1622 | -1.0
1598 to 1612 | -1.1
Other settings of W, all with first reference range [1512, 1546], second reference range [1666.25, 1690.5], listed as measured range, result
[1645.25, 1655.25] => -1.9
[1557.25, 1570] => 1.6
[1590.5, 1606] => -0.6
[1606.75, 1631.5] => -2.5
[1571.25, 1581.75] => 0.2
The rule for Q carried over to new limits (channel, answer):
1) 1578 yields 6.789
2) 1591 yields 7.768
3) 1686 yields 6.362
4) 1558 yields 6.663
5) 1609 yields 7.374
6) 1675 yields 5.755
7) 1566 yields 6.552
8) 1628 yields 8.082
